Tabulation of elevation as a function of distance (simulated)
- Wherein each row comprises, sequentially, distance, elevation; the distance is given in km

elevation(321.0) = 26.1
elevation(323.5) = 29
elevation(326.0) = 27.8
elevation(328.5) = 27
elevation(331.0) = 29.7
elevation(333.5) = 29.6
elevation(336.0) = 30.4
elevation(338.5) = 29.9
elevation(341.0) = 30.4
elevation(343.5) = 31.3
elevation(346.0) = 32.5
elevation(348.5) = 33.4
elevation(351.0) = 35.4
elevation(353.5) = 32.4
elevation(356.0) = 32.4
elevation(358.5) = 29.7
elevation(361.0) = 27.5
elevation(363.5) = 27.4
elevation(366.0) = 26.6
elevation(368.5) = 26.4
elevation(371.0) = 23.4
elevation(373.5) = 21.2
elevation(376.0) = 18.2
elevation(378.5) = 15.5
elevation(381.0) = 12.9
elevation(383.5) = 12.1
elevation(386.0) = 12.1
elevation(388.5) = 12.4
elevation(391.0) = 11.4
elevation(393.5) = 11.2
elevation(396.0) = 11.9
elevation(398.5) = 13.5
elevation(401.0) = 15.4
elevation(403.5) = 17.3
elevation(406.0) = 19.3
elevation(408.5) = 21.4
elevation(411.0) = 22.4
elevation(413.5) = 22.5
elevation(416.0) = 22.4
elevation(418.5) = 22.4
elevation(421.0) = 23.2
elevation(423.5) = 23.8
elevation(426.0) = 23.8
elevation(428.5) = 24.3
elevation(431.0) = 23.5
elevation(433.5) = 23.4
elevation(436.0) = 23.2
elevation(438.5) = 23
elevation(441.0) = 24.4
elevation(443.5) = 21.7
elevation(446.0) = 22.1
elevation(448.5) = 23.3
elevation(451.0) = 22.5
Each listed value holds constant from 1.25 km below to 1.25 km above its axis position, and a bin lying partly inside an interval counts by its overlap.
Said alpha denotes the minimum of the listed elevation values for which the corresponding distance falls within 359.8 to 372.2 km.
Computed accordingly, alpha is 23.4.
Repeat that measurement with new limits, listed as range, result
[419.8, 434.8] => 23.2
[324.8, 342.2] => 27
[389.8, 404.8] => 11.2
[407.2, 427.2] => 21.4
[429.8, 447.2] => 21.7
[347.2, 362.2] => 27.5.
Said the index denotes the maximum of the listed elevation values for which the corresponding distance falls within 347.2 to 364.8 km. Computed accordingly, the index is 35.4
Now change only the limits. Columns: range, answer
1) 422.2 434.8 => 24.3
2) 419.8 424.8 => 23.8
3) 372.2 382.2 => 21.2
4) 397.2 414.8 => 22.5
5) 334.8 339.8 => 30.4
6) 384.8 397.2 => 12.4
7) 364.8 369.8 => 26.6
